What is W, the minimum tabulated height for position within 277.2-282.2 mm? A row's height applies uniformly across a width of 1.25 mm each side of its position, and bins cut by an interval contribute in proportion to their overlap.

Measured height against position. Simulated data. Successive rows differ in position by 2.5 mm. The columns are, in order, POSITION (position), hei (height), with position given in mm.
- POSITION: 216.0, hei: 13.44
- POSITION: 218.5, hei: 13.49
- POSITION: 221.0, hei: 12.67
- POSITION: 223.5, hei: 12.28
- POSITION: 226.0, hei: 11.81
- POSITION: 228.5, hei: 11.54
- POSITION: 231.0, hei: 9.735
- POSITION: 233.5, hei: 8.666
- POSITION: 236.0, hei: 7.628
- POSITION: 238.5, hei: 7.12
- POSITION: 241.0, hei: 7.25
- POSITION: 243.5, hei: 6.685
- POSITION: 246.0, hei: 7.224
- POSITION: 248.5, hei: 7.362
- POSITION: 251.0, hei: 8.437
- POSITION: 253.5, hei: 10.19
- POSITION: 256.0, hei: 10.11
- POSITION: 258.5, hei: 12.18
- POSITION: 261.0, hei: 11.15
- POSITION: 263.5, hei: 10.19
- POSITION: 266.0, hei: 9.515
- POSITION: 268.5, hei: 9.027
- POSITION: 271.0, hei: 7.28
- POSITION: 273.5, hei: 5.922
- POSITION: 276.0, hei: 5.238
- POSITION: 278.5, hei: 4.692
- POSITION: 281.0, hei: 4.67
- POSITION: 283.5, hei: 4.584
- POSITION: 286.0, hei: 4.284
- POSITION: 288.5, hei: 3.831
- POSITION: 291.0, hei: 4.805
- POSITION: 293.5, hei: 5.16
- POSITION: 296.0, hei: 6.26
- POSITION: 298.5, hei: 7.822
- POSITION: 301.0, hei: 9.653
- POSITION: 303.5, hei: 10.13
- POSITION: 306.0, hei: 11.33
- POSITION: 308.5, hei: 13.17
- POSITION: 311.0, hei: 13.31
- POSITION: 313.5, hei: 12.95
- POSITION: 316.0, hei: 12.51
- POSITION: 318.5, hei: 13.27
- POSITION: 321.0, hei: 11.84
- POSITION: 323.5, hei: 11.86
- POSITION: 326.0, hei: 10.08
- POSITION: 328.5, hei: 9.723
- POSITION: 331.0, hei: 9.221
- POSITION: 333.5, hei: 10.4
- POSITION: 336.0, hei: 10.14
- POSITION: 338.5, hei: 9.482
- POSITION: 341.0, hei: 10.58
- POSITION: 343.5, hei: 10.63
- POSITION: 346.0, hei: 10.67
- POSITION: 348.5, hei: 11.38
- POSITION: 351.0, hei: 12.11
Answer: 4.67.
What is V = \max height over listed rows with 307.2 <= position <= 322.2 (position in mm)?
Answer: 13.31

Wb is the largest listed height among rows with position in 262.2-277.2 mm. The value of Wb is 10.19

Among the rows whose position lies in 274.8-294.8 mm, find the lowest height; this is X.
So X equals 3.831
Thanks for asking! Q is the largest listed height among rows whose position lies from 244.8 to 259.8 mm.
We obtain 12.18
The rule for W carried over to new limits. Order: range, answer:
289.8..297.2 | 4.805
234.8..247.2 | 6.685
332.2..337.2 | 10.14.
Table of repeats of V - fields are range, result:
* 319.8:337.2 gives 11.86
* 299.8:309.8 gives 13.17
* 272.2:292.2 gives 5.922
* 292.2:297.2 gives 6.26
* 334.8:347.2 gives 10.67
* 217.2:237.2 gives 13.49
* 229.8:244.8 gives 9.735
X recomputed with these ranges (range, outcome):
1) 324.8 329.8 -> 9.723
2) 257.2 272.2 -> 7.28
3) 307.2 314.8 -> 12.95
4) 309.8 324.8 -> 11.84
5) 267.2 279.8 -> 4.692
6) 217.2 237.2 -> 7.628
